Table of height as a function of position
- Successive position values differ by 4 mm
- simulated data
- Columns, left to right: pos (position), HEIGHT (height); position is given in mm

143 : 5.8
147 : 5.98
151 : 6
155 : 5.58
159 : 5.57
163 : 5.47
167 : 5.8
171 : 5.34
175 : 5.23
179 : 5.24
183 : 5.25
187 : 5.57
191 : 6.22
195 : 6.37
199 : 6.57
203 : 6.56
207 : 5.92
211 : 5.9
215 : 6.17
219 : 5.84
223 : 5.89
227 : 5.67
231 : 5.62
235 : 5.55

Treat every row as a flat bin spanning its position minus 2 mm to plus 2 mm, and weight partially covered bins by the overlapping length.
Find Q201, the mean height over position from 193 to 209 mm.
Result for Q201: 6.36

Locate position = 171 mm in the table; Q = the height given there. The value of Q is 5.34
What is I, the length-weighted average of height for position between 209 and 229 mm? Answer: 5.89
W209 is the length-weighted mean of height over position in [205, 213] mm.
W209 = 5.91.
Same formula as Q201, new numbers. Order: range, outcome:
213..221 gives 6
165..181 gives 5.4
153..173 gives 5.55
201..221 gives 6.08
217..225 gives 5.87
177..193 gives 5.57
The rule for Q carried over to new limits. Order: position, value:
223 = 5.89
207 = 5.92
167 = 5.8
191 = 6.22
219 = 5.84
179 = 5.24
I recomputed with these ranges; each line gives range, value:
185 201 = 6.18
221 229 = 5.78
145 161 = 5.78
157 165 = 5.52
